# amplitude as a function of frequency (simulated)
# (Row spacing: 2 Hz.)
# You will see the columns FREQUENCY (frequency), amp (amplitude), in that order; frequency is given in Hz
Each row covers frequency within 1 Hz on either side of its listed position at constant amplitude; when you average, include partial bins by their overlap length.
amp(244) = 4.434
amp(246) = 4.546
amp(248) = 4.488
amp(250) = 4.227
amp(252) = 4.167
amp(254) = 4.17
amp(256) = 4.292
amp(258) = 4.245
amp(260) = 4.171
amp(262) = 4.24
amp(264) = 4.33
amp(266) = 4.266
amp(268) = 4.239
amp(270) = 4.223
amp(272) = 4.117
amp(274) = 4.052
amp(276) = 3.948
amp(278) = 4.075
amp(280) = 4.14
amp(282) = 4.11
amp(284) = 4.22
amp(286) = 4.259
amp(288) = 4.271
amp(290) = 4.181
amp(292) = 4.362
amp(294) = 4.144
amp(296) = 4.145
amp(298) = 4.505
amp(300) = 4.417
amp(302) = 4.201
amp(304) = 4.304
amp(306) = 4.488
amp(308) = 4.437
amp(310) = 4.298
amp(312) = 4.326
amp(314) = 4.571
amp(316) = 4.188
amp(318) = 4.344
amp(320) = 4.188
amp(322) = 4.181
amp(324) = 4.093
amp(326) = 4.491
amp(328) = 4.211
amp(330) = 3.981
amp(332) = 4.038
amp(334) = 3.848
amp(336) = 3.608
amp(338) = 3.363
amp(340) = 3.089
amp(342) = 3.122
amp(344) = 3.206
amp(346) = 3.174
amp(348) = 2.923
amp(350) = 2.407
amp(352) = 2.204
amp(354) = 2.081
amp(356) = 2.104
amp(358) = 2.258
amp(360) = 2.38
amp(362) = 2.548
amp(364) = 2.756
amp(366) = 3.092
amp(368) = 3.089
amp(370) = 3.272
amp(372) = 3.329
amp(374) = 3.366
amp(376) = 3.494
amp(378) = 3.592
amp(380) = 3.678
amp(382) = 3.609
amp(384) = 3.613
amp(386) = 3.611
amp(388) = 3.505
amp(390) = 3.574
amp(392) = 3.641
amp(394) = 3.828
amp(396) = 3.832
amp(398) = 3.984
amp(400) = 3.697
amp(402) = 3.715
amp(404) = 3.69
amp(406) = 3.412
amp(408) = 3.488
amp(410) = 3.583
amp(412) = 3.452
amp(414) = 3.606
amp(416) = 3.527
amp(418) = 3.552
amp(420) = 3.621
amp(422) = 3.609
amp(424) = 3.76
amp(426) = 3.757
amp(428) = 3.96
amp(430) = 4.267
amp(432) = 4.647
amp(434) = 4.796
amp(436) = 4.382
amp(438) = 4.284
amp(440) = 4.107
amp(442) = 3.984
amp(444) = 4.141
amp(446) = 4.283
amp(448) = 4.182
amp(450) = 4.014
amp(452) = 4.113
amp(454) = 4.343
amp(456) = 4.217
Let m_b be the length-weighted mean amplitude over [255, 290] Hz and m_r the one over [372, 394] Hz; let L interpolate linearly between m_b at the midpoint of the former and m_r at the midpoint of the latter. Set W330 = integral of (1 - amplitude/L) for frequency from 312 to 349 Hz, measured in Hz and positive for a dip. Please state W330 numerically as 0.4 Hz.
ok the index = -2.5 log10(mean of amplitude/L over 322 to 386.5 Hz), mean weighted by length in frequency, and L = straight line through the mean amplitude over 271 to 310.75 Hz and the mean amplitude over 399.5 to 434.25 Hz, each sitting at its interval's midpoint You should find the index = 0.23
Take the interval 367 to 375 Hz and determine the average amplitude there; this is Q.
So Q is 3.26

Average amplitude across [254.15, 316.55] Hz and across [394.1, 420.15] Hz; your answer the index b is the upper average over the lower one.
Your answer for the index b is 0.86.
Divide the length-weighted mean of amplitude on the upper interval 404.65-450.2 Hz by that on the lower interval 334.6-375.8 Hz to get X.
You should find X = 1.36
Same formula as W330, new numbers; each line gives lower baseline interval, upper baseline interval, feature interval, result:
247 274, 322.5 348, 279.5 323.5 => -4.1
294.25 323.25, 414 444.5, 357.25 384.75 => 6.7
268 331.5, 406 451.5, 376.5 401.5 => 2.2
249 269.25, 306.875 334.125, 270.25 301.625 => 0.3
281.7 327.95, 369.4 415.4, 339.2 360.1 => 6.9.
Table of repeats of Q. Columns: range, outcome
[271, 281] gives 4.07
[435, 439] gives 4.33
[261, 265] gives 4.29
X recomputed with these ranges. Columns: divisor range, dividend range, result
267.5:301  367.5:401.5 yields 0.85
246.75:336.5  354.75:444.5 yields 0.85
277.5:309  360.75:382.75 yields 0.76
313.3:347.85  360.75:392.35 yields 0.87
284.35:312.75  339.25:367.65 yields 0.62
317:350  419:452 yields 1.11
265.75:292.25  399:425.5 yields 0.86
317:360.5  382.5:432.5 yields 1.11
